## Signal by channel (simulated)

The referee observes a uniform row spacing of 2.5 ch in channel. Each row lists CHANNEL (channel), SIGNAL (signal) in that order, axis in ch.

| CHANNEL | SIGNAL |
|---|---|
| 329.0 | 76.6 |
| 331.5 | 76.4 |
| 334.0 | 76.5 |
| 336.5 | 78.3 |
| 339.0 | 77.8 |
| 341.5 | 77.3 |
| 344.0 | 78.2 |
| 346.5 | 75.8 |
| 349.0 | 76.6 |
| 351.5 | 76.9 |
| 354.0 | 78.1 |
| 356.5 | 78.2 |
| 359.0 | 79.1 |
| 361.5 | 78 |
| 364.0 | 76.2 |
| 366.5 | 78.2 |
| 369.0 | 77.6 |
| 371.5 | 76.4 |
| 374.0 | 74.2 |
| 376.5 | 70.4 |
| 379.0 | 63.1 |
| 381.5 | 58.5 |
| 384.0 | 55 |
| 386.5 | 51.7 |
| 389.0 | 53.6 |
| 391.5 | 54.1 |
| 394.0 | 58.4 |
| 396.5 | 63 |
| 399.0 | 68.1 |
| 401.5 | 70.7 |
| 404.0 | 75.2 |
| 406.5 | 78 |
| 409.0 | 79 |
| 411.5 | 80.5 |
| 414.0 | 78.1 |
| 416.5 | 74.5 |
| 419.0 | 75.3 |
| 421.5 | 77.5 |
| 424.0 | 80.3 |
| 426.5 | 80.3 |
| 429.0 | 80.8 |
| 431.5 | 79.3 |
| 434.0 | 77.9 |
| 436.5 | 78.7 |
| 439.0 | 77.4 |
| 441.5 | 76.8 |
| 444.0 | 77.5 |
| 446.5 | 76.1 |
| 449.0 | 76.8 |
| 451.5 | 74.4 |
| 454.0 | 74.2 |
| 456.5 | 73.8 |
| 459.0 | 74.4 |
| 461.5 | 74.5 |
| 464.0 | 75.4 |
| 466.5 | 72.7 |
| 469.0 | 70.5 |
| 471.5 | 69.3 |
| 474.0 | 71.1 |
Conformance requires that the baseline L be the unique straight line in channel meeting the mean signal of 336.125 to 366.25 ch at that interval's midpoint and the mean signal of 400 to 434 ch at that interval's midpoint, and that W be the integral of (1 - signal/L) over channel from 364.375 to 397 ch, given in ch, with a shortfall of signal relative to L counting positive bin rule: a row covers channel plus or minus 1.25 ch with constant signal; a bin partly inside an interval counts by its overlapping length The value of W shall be 5.5 ch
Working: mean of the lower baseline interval 77.5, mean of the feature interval 64.5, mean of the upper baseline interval 77.6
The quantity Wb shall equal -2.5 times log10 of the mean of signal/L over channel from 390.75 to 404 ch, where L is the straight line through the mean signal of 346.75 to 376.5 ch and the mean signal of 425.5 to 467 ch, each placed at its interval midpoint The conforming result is 0.19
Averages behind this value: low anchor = 76.9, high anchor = 76.6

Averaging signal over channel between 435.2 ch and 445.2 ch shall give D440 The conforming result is 77.6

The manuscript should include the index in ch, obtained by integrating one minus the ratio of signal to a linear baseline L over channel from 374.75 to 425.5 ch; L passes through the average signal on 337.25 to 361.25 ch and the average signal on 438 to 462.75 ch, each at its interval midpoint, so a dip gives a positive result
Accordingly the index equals 5.4 ch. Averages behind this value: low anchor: 77.6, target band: 68.4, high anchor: 75.6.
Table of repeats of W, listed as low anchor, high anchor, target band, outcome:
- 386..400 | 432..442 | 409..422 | -1.7 ch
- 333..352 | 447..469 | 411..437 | -1.1 ch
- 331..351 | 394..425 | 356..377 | -0.2 ch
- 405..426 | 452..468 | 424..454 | -0.7 ch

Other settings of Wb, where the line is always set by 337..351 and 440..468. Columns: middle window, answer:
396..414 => 0.026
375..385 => 0.224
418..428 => -0.039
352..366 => -0.014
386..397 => 0.336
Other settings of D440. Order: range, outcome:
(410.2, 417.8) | 77.7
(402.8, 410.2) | 77.4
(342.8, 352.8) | 76.9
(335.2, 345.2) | 77.9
